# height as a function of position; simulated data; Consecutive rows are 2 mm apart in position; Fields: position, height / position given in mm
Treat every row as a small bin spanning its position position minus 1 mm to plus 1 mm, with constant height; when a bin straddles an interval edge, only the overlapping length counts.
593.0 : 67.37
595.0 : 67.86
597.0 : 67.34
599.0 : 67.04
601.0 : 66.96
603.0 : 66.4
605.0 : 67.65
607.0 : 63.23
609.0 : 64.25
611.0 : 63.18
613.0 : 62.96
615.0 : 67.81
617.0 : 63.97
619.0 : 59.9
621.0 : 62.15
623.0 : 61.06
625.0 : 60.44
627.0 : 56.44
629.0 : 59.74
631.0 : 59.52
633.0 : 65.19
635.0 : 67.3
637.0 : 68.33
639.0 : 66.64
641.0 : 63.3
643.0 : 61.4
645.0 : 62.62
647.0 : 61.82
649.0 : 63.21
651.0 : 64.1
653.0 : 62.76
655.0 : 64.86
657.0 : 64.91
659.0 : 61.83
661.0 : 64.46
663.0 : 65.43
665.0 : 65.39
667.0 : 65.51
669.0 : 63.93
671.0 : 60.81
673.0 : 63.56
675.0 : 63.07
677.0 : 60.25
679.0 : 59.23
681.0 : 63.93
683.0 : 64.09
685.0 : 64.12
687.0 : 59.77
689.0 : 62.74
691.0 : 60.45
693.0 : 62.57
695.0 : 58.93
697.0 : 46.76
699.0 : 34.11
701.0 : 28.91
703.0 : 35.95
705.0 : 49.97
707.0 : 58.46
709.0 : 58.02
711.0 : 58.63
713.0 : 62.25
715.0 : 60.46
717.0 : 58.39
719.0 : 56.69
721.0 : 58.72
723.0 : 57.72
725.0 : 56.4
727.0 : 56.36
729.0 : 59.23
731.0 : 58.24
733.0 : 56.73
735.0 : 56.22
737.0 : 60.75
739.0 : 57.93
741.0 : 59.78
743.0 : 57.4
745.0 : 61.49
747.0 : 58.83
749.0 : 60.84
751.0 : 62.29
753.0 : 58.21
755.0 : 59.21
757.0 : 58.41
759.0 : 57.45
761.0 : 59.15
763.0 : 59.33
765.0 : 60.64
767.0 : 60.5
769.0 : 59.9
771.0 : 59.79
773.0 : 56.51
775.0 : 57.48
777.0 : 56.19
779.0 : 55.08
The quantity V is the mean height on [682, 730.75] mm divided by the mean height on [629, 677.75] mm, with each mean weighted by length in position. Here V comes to 0.9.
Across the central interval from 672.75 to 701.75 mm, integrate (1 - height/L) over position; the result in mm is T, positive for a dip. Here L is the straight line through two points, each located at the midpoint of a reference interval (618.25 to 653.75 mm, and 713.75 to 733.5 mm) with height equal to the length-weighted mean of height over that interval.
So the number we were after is 1.47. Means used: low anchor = 62.6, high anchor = 58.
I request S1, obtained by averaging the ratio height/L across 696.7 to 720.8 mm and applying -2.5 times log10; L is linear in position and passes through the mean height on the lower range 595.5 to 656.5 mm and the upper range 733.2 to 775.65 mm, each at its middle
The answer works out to 0.187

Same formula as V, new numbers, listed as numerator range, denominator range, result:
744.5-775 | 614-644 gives 0.94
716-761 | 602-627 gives 0.92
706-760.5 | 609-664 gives 0.93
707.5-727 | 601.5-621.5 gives 0.91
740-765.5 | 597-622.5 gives 0.92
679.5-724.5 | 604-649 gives 0.88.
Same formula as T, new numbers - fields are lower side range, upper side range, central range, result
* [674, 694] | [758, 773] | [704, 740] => 1.7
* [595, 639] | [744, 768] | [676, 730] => 4.7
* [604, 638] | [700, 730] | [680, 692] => -1.1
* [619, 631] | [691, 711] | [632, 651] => -2.2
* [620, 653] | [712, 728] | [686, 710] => 3.3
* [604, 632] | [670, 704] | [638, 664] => -1.9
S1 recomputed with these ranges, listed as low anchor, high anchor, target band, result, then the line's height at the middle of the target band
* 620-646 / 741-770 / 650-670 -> -0.04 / 61.9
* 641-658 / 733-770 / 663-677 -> -0.02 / 62.4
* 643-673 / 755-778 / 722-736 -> 0.06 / 60.4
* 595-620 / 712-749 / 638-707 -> 0.04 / 61.7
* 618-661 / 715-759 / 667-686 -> -0.03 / 61.2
